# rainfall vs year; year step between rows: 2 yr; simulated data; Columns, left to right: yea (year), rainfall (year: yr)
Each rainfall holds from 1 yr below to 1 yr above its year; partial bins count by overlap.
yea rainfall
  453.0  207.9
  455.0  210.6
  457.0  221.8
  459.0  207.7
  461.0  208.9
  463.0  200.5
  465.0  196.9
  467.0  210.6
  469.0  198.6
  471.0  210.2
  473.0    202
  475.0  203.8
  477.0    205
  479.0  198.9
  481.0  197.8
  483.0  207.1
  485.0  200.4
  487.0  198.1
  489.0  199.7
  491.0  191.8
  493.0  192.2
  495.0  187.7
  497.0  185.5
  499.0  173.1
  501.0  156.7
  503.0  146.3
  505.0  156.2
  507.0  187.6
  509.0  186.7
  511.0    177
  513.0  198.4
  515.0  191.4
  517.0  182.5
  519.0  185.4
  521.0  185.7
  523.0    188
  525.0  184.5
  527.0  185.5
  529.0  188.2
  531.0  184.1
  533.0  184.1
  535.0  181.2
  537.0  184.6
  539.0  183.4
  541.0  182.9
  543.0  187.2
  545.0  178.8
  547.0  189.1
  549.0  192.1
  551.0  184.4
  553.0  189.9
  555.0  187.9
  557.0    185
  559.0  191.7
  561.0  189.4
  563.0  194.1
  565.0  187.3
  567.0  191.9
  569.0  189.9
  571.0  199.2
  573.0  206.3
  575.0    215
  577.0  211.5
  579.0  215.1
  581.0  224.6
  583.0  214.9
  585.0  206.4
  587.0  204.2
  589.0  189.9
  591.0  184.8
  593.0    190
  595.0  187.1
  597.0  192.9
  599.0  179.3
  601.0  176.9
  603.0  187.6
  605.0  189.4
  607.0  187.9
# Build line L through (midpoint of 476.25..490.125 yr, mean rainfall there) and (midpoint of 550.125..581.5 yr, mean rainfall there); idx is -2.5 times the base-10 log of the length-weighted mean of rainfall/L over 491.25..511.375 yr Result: 0.14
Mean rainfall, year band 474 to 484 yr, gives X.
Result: 203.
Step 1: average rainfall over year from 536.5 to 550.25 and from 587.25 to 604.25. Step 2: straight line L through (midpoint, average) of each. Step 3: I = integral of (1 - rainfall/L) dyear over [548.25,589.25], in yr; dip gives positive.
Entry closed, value -2.8 yr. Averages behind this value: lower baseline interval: 185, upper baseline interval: 187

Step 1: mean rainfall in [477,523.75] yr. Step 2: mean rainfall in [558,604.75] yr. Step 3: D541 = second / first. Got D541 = 1.06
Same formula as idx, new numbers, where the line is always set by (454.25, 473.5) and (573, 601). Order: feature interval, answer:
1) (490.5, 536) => 0.13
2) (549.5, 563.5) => 0.07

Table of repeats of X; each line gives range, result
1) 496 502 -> 172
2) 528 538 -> 184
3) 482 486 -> 204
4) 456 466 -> 207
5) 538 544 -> 184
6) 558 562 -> 191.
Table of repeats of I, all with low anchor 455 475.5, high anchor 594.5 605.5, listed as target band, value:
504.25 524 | 1.44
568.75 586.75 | -2.01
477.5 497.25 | 0.62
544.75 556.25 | 0.33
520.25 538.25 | 1.04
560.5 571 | -0.04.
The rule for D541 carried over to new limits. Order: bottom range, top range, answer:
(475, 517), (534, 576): 1.02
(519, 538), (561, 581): 1.09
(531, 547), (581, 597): 1.08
